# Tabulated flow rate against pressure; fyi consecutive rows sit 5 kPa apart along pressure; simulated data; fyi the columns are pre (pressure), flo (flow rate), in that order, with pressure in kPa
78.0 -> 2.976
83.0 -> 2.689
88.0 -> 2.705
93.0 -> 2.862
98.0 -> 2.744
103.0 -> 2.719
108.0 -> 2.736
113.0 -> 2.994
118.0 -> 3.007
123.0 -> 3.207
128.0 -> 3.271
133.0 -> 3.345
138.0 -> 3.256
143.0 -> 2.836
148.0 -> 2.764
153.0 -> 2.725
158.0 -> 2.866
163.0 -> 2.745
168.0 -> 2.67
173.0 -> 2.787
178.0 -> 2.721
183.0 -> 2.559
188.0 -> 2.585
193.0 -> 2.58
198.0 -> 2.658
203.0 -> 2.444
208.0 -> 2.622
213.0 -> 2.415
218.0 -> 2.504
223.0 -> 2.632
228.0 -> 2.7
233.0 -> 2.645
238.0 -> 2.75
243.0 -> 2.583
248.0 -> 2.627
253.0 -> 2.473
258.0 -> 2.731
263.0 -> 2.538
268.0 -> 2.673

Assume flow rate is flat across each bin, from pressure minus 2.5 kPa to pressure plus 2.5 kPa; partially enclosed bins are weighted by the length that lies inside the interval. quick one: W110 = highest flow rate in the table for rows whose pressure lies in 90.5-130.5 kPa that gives 3.271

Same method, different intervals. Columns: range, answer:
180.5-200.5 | 2.658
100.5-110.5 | 2.736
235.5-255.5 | 2.75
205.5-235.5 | 2.7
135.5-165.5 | 3.256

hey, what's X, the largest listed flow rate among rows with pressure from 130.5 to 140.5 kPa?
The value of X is 3.345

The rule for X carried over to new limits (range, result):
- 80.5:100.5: 2.862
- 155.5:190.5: 2.866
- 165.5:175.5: 2.787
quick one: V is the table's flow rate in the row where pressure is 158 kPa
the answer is 2.866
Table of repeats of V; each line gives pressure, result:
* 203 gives 2.444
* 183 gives 2.559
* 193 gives 2.58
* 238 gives 2.75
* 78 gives 2.976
